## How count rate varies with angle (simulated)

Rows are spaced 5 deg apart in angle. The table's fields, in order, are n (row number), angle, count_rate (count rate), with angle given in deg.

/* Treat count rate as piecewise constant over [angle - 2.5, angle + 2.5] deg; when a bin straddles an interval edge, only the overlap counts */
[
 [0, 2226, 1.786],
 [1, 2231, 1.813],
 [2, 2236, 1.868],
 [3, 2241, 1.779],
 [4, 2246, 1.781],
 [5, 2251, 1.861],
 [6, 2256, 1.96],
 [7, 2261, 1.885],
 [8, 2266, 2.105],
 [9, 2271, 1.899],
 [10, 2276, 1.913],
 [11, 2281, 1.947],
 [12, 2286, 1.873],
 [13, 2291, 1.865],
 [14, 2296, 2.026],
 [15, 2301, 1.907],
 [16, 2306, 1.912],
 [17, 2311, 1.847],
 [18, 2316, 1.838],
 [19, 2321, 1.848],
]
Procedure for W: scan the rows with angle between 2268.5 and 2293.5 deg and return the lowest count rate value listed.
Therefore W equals 1.865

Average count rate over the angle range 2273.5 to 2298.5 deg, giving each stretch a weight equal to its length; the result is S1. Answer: 1.92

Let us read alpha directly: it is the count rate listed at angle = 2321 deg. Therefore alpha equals 1.848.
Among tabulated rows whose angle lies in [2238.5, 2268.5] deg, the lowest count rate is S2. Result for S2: 1.779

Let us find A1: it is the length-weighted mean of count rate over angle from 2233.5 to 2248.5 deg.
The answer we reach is 1.81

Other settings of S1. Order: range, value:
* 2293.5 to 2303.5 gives 1.97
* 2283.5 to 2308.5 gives 1.92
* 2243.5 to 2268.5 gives 1.92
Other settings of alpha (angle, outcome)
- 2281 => 1.947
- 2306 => 1.912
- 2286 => 1.873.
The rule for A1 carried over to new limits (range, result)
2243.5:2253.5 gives 1.82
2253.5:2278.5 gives 1.95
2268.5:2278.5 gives 1.91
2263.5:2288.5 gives 1.95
